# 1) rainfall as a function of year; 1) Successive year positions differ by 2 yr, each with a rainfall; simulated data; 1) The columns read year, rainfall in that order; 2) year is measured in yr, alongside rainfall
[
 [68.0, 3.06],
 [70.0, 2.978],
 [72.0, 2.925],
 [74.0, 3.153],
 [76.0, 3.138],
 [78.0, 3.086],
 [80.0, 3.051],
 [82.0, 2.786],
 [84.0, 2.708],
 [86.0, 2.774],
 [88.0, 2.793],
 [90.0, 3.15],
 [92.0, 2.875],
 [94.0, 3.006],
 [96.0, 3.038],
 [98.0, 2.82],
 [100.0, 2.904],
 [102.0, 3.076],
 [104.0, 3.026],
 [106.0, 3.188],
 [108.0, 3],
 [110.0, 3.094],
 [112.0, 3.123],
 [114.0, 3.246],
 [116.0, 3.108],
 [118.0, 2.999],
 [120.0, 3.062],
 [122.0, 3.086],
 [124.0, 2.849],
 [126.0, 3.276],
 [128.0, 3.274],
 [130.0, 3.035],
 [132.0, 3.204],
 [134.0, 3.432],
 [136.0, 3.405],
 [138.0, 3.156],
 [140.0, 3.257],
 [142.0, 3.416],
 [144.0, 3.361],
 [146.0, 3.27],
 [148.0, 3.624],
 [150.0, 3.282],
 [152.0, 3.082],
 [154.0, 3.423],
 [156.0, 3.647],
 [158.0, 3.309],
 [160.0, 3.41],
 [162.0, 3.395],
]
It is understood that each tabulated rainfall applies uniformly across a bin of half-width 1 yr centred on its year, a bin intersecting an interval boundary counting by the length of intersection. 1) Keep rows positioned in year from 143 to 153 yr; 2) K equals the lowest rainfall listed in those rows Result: 3.082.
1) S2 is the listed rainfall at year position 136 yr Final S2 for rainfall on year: 3.405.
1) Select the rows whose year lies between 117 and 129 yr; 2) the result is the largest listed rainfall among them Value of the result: 3.276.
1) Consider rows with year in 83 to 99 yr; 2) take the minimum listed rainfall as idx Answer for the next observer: 2.708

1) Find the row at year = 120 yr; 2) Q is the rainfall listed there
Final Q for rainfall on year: 3.062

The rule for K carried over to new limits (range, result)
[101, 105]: 3.026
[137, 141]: 3.156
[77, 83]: 2.786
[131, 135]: 3.204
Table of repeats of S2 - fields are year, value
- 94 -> 3.006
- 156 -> 3.647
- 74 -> 3.153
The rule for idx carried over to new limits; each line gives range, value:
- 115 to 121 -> 2.999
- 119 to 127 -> 2.849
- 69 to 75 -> 2.925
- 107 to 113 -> 3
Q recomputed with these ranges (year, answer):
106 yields 3.188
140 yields 3.257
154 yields 3.423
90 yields 3.15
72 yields 2.925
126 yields 3.276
